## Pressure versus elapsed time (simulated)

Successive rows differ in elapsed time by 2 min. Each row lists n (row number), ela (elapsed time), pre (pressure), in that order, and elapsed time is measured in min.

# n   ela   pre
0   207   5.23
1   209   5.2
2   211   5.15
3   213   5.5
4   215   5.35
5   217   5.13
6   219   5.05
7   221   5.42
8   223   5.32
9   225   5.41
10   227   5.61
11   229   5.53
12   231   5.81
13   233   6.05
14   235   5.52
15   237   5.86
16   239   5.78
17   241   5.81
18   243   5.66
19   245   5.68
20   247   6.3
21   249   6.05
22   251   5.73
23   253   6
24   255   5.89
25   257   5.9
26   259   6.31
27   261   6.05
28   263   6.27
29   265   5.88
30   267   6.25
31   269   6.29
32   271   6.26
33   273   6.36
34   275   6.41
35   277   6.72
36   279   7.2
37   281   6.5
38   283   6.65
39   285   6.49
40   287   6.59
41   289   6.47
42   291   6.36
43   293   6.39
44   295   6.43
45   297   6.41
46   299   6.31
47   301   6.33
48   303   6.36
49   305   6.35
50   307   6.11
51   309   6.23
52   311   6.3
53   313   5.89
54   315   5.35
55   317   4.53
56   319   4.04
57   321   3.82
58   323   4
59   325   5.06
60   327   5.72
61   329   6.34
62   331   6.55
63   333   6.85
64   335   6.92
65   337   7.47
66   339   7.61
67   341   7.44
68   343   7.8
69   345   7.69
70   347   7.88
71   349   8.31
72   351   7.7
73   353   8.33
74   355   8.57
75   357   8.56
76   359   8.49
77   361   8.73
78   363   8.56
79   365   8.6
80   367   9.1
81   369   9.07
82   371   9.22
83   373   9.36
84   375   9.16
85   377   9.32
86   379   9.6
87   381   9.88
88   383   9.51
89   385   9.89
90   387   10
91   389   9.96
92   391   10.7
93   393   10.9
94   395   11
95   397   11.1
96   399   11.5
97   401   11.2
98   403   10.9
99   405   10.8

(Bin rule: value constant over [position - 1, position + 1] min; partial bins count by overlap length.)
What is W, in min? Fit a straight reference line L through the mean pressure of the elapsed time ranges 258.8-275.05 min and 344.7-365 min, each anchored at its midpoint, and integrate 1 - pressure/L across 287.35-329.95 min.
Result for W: 8.36 min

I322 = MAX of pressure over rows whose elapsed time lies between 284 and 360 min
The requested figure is 8.57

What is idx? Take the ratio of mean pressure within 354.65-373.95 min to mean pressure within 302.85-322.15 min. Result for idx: 1.6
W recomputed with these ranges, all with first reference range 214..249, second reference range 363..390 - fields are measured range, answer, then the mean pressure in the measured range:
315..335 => 6.9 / 5.3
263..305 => 3.3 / 6.43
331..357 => 2.6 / 7.7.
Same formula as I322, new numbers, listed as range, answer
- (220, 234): 6.05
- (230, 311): 7.2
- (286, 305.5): 6.59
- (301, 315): 6.36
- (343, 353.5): 8.33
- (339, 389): 10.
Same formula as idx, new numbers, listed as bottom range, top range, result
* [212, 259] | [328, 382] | 1.45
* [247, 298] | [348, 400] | 1.49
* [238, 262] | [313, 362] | 1.15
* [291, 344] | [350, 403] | 1.57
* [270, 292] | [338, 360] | 1.23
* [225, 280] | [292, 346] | 1.02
